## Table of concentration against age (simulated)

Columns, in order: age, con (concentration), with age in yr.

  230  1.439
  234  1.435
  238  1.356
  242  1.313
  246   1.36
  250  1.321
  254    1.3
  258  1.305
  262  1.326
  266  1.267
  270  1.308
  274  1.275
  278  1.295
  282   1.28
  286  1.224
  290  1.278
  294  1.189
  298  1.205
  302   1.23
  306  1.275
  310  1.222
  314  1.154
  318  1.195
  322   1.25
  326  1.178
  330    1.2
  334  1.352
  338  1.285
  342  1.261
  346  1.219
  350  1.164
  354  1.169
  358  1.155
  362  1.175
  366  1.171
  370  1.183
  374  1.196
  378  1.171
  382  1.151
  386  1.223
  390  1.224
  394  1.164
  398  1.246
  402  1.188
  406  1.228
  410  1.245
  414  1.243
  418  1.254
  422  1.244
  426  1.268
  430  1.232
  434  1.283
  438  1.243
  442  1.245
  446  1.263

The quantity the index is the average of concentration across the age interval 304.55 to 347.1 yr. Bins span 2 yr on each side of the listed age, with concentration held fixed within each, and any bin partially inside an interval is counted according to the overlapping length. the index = 1.24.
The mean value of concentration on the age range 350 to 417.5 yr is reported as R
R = 1.2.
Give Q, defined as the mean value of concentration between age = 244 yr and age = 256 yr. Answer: 1.33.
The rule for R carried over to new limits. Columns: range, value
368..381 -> 1.18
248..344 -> 1.26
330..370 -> 1.21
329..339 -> 1.29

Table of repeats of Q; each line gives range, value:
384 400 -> 1.21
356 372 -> 1.17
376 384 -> 1.16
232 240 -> 1.4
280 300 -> 1.24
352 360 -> 1.16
